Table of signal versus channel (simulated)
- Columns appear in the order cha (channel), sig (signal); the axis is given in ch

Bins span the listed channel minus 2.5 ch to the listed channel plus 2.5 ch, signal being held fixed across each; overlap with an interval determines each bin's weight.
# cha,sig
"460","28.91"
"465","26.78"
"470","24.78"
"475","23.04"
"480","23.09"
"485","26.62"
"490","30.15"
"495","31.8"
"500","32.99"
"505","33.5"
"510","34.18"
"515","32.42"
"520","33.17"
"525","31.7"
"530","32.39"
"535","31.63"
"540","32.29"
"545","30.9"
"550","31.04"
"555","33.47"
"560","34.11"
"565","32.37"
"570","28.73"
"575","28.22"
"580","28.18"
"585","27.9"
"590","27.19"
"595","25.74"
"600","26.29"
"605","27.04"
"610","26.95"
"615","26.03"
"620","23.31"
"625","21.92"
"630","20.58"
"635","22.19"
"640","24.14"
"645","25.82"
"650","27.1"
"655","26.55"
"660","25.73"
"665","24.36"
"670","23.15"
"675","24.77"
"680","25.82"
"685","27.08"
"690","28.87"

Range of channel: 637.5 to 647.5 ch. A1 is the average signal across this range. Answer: 25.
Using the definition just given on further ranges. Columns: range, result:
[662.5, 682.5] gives 24.5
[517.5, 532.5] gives 32.4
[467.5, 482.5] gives 23.6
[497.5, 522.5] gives 33.3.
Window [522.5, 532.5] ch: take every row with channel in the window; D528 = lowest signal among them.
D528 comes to 31.7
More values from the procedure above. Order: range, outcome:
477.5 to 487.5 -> 23.09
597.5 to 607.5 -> 26.29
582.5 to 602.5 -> 25.74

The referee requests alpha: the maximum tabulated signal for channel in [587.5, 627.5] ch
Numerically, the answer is 27.19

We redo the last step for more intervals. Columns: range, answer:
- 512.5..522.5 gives 33.17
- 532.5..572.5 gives 34.11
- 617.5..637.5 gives 23.31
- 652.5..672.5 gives 26.55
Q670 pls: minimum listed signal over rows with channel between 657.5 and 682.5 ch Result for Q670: 23.15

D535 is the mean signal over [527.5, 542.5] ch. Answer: 32.1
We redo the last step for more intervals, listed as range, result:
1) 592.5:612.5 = 26.5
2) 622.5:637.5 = 21.6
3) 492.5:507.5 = 32.8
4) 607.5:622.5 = 25.4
